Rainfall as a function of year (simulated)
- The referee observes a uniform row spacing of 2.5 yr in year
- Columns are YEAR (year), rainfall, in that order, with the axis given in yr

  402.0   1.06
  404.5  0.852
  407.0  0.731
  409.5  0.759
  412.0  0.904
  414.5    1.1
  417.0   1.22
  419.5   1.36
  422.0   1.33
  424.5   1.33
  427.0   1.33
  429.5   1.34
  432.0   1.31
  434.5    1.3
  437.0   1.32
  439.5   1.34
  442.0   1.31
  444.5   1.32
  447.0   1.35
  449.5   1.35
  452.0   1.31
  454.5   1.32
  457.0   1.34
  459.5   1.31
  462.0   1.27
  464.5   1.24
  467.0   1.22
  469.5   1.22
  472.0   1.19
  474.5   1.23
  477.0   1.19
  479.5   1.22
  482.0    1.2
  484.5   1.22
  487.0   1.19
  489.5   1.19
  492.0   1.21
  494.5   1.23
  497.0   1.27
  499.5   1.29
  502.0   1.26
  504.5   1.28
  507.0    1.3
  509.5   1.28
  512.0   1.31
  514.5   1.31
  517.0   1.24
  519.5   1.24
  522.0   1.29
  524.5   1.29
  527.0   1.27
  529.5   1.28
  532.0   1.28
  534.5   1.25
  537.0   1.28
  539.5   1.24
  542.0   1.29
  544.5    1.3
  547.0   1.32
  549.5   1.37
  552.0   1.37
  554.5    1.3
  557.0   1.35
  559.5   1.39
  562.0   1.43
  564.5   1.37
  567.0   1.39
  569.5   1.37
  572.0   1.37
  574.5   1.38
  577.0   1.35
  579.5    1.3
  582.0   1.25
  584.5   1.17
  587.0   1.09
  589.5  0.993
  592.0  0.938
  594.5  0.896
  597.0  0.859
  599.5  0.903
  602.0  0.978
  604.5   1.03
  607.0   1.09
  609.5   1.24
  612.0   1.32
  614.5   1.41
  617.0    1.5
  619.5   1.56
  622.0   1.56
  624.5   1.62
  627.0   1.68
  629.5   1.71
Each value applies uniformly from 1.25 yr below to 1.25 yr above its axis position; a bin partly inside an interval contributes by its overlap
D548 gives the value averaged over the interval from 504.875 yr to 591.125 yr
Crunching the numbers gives 1.29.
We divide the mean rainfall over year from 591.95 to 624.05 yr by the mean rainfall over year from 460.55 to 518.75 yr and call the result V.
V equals 1.0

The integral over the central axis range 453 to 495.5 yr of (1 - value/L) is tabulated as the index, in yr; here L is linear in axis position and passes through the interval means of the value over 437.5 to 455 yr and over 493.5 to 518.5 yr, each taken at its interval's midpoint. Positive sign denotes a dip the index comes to 2.3 yr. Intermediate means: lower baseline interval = 1.33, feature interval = 1.24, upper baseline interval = 1.28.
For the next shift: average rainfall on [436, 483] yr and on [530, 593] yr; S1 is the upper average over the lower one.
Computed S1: 1.0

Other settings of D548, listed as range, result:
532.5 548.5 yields 1.28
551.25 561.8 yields 1.36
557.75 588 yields 1.32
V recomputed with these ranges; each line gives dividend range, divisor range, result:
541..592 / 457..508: 1.05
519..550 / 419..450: 0.97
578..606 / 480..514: 0.83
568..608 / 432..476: 0.87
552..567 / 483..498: 1.13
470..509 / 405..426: 1.13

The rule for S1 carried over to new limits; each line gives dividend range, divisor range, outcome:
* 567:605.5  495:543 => 0.89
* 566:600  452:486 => 0.94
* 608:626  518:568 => 1.11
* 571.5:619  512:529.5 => 0.91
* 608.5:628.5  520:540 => 1.17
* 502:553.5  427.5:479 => 1.00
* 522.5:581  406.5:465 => 1.06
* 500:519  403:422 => 1.27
